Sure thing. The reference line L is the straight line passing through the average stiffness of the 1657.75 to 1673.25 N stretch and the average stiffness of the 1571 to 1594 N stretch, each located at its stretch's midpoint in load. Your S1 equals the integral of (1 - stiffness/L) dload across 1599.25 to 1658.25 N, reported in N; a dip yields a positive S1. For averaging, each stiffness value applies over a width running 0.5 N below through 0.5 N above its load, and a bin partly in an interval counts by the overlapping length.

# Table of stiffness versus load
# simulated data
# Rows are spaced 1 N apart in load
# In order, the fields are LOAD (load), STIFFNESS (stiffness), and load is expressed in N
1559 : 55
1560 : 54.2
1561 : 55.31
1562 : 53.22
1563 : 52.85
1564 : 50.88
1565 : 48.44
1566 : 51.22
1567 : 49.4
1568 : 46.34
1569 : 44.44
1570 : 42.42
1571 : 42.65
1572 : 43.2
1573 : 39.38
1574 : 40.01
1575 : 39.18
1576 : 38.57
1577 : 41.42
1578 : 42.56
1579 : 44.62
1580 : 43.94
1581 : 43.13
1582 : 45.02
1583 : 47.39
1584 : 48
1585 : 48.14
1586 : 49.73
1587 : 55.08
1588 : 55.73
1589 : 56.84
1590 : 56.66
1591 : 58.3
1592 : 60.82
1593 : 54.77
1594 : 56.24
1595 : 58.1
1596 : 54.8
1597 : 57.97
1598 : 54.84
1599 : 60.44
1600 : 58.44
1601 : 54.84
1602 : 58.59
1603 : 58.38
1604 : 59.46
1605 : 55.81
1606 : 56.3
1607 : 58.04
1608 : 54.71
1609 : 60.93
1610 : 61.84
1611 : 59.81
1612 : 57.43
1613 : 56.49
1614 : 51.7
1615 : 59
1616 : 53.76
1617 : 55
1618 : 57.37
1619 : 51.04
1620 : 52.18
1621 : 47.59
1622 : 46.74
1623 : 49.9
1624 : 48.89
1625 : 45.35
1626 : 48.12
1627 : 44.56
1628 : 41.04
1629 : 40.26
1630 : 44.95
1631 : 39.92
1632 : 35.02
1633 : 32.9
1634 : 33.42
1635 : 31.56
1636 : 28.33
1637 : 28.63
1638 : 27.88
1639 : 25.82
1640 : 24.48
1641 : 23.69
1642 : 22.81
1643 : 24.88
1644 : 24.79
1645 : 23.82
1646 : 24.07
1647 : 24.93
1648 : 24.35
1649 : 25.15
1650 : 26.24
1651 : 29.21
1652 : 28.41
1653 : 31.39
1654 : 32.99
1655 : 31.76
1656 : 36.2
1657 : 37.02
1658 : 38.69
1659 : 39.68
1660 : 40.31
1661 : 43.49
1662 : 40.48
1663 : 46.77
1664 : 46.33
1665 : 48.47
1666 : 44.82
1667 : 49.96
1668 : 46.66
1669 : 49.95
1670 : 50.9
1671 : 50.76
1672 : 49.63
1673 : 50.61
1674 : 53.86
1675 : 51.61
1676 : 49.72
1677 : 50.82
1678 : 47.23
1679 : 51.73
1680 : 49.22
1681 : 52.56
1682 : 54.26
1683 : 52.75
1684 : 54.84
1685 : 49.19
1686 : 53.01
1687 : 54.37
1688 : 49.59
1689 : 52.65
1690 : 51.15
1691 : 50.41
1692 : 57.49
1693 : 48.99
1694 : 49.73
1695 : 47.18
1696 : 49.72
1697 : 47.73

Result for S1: 6.4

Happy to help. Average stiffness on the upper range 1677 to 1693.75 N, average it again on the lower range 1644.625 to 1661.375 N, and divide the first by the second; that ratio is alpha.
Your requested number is 1.6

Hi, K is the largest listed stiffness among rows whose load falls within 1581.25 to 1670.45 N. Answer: 61.84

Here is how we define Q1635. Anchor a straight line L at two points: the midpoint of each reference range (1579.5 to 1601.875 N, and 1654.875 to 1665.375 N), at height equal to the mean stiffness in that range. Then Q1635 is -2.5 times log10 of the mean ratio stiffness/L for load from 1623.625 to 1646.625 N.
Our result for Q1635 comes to 0.35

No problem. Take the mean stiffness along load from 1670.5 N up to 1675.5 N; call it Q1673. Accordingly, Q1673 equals 51.3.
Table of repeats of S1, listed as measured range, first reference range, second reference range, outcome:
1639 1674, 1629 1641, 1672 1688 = 4.8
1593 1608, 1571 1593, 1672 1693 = -2.7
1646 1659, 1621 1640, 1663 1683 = 4.1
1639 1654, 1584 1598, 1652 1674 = 6.5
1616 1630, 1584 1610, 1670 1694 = 1.7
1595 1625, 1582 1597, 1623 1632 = -4.2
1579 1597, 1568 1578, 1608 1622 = -2.3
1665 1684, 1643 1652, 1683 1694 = -3.4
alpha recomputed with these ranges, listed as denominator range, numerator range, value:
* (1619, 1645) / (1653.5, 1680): 1.24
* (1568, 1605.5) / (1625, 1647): 0.64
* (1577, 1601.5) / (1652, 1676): 0.83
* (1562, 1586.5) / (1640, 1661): 0.66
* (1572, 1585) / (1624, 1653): 0.73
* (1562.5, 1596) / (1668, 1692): 1.06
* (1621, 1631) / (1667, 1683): 1.12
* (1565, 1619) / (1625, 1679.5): 0.73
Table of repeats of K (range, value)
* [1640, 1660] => 40.31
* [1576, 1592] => 60.82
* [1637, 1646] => 28.63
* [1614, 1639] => 59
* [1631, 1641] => 39.92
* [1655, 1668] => 49.96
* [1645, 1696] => 57.49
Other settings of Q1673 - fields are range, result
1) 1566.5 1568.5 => 47.9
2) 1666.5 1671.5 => 49.6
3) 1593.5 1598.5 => 56.4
